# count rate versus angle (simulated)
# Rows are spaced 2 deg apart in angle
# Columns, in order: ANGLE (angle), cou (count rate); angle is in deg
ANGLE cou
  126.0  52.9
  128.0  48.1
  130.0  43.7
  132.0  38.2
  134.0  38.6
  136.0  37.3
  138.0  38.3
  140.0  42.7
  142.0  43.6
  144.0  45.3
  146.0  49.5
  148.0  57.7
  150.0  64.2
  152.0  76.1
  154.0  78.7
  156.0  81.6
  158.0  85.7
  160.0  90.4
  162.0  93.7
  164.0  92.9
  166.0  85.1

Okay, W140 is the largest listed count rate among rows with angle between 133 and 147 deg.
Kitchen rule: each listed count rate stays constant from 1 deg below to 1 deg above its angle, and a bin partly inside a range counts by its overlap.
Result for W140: 49.5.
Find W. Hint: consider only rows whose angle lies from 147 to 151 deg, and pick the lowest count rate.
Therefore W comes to 57.7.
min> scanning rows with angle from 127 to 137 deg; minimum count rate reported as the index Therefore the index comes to 37.3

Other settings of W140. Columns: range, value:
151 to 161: 90.4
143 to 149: 57.7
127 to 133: 48.1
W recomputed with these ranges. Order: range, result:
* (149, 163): 64.2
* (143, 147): 45.3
